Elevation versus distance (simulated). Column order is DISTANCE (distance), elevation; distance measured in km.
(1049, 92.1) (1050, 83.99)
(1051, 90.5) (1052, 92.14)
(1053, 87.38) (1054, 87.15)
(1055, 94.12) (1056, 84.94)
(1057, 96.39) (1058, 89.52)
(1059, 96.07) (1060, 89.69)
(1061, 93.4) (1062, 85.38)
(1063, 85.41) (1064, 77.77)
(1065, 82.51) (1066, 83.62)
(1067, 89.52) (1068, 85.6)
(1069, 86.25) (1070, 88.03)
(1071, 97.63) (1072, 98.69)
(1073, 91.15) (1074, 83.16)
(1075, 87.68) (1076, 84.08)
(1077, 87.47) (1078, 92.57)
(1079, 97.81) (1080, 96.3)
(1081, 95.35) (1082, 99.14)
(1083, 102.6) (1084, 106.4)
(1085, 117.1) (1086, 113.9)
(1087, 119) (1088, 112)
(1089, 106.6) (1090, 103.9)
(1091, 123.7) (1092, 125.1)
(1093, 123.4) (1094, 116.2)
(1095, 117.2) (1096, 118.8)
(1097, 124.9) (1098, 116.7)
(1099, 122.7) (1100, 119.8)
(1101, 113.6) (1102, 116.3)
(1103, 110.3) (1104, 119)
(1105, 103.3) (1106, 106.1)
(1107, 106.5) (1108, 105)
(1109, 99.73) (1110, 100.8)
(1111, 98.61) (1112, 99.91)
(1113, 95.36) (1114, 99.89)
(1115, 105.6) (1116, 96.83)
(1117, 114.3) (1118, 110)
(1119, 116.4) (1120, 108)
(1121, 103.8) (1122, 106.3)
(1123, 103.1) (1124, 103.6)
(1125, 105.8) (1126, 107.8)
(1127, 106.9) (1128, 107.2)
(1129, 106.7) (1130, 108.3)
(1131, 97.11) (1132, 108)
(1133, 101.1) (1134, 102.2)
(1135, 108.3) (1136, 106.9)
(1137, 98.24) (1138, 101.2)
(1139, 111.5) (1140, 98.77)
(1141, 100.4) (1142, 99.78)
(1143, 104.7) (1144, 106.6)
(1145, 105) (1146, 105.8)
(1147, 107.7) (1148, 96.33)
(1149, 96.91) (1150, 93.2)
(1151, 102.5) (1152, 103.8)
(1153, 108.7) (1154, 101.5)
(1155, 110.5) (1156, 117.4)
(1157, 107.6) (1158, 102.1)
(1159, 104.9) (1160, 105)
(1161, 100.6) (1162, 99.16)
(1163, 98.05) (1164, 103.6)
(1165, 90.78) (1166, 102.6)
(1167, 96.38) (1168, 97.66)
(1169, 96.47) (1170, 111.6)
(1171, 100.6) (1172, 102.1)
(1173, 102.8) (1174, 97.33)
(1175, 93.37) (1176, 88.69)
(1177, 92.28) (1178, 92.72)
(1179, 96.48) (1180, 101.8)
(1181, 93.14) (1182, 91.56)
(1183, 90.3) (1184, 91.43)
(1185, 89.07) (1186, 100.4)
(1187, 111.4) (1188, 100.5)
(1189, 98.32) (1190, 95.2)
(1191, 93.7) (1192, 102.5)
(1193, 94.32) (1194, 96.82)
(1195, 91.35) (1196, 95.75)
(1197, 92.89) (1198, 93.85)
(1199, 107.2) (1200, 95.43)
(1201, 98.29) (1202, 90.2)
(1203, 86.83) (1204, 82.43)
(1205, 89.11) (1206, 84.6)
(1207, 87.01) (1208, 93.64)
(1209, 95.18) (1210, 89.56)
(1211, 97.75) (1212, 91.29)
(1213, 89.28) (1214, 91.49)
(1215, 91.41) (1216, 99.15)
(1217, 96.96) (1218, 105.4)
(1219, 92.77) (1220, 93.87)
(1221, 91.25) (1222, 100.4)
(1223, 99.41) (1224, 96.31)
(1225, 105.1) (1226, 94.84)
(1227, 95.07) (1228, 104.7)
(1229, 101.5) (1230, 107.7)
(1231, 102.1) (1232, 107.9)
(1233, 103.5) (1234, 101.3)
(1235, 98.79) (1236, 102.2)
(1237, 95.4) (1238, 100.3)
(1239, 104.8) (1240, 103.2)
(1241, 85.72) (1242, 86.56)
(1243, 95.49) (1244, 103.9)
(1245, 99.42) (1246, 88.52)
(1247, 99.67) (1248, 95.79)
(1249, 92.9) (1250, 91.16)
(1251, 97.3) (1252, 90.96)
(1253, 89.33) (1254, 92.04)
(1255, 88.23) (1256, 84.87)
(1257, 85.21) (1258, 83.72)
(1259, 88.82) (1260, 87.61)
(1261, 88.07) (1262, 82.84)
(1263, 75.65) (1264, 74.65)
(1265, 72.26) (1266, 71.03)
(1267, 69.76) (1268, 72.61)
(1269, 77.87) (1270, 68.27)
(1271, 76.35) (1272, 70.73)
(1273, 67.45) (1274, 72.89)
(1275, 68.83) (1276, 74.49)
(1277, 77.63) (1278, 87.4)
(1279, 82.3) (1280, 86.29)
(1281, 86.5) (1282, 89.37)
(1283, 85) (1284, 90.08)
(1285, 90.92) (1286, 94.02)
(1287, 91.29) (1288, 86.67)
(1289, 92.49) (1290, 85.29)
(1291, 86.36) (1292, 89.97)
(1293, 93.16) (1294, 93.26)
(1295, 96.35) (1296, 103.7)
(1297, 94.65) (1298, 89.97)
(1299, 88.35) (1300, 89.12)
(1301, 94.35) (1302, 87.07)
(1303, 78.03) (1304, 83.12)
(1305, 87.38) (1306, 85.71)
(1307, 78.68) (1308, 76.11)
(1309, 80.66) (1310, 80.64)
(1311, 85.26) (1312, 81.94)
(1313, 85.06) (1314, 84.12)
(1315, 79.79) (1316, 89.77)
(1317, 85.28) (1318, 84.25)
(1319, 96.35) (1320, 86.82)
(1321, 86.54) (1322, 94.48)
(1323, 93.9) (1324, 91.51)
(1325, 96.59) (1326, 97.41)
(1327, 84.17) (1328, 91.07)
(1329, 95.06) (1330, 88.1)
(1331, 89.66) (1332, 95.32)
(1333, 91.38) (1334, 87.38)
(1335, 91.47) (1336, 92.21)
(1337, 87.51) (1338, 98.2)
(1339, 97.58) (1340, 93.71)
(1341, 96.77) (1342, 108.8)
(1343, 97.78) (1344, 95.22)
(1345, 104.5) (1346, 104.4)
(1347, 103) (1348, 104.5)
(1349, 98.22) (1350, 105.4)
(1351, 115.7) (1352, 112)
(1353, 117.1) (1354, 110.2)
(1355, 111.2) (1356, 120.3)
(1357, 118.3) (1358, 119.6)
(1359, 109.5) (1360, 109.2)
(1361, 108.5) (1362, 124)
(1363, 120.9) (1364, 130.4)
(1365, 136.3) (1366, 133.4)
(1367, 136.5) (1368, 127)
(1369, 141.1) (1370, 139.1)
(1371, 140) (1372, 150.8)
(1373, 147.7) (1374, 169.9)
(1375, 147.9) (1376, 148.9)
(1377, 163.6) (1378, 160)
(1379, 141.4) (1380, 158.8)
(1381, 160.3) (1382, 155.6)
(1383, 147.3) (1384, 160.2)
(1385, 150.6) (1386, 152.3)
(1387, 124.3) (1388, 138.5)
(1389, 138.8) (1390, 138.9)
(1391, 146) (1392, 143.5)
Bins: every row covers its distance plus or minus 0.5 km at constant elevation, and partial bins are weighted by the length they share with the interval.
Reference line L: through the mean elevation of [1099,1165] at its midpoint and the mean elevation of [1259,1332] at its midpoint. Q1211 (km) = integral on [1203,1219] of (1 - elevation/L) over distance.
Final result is 0.54 km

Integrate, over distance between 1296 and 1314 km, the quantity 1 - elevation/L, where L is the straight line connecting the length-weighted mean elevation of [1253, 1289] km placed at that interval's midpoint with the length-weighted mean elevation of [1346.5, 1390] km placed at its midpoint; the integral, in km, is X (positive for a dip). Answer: 2.48 km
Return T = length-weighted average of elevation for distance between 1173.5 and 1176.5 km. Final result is 93.1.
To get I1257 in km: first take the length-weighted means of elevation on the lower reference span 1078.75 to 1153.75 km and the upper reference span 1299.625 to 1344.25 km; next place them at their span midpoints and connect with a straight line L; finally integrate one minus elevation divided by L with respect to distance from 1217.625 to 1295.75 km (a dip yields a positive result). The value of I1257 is 4.3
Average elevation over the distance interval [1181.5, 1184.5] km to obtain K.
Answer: 91.1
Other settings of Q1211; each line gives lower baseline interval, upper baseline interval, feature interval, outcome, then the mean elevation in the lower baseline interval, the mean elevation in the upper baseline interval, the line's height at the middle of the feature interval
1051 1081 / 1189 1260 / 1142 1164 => -2.6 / 89.5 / 95.1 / 92.6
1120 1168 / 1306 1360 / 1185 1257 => 3.2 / 103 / 95.7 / 100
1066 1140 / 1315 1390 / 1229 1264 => 5.5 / 105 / 116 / 111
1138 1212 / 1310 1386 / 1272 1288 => 3.7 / 98.3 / 113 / 107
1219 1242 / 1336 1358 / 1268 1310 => 7.2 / 99.3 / 105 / 102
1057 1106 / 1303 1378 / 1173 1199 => 1.9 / 102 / 106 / 103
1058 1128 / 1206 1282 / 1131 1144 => -0.5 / 103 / 90.1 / 99.2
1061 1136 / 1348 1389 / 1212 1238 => 4.2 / 104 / 134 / 118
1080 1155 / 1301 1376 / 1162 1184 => 1.9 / 107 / 104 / 106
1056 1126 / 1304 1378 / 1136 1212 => 3.9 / 102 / 106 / 104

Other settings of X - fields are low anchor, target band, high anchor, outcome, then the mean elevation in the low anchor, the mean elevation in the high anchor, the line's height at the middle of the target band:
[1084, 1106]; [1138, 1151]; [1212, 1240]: 0.9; 116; 98.9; 109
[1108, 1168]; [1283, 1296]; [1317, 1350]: 0.7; 104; 94.5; 96.5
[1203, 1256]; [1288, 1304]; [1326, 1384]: 2.6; 95.7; 118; 108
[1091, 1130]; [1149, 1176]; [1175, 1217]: -0.4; 110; 94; 100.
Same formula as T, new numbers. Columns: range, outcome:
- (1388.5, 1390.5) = 139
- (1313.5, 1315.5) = 82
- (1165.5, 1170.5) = 101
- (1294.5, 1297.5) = 98.2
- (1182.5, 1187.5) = 96.5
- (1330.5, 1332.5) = 92.5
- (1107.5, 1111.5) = 101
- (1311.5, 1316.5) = 84.1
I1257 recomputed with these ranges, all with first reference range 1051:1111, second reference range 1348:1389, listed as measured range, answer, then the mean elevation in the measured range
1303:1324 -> 7.0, 85.3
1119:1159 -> 1.1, 105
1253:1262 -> 2.5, 87.2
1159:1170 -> 1.0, 99.9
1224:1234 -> 1.3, 102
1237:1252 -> 3.0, 95.9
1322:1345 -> 6.4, 93.9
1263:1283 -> 7.6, 76.4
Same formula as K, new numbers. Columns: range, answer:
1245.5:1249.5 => 94.2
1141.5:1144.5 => 104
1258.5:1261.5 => 88.2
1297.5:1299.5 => 89.2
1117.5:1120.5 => 111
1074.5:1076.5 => 85.9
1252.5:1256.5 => 88.6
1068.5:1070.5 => 87.1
